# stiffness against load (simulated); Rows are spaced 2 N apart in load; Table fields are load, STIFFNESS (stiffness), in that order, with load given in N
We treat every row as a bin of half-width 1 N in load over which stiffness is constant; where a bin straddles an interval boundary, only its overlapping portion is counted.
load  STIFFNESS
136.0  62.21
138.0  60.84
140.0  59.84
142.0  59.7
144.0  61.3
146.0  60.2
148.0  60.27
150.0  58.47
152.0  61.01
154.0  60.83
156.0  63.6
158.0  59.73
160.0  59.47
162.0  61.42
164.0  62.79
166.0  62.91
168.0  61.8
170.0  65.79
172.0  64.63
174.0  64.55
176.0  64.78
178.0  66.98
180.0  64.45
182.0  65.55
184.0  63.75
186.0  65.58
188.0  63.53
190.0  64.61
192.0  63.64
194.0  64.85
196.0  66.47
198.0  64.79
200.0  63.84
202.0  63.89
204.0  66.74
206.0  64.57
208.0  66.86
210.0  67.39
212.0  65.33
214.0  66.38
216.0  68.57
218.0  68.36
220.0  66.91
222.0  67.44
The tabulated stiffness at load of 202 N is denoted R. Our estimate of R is 63.89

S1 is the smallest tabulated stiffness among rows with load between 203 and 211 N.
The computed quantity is 64.57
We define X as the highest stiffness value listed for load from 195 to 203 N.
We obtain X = 66.47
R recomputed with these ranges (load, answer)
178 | 66.98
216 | 68.57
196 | 66.47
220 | 66.91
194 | 64.85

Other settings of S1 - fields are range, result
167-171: 61.8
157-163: 59.47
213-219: 66.38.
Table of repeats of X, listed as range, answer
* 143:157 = 63.6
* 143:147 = 61.3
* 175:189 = 66.98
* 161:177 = 65.79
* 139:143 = 59.84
